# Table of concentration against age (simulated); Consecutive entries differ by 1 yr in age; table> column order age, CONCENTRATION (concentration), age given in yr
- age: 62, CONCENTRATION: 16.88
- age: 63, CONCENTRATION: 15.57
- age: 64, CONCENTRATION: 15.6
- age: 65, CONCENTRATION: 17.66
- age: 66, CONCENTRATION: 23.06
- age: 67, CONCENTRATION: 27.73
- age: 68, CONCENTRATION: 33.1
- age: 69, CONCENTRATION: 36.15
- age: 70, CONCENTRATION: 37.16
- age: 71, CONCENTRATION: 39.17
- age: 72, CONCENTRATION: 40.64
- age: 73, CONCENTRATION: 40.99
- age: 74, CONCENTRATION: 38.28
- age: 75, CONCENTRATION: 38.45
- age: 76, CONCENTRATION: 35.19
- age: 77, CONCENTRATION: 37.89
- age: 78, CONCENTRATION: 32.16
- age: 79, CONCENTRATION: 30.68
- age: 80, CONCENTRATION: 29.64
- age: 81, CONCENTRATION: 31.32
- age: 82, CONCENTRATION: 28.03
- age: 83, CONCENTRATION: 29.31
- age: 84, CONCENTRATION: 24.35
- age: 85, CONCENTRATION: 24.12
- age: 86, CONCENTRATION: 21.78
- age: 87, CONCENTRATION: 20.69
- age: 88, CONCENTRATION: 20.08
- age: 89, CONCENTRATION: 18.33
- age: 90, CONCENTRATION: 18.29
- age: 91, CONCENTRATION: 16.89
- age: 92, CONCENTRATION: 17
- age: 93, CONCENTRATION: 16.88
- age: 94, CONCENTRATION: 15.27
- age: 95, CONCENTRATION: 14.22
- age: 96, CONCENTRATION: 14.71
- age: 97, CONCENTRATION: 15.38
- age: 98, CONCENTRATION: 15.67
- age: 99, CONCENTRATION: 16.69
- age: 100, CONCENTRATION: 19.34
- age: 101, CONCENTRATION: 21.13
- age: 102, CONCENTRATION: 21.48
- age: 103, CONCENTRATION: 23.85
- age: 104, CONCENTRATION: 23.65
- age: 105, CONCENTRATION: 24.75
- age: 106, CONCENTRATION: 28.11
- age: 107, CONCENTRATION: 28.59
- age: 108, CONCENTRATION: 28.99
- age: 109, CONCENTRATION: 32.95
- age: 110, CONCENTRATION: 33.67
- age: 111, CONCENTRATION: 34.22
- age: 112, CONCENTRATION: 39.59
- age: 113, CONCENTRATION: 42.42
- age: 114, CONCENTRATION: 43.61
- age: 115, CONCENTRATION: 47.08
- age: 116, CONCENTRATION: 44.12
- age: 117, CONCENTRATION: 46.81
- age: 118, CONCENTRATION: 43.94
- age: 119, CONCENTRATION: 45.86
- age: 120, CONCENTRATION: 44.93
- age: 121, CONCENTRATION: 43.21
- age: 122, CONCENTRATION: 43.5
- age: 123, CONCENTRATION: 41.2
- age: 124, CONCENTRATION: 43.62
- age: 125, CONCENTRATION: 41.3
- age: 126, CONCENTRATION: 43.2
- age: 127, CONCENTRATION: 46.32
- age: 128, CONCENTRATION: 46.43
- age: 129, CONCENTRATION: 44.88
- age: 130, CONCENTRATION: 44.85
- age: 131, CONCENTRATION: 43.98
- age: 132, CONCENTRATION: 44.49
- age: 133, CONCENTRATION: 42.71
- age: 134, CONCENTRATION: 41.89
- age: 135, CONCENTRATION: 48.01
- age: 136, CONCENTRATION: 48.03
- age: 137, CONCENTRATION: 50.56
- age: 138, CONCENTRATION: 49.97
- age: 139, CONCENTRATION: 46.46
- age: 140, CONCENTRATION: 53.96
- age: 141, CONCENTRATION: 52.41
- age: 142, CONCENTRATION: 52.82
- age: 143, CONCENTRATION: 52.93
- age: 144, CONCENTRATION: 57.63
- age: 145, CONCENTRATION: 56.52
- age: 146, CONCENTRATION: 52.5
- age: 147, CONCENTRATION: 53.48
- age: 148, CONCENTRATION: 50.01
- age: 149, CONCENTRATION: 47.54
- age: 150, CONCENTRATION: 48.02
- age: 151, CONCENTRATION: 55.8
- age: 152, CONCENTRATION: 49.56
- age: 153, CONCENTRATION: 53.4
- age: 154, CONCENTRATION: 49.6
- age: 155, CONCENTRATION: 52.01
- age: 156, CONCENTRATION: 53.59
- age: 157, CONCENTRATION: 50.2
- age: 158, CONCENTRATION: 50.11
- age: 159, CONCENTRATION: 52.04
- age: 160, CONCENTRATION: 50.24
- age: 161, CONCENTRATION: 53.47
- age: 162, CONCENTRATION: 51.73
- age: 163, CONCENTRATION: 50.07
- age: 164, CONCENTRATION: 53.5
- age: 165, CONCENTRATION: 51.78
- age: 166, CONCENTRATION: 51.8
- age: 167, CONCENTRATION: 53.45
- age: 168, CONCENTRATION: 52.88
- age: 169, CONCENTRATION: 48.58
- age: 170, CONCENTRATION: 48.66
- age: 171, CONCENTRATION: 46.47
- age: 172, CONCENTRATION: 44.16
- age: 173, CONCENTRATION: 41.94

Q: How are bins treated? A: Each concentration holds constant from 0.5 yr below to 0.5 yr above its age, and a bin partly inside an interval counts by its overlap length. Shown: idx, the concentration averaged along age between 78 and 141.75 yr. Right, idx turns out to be 33.7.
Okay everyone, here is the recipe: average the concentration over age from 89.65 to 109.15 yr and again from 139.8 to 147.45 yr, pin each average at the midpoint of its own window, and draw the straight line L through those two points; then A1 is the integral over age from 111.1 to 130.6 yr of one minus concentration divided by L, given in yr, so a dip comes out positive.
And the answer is -4.0 yr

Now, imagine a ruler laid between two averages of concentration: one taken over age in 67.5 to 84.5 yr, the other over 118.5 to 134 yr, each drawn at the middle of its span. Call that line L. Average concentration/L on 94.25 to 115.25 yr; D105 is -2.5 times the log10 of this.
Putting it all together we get 0.44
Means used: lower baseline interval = 34.3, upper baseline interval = 44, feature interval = 26.8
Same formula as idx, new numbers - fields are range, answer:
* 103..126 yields 38.2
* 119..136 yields 44.2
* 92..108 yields 20.2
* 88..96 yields 16.8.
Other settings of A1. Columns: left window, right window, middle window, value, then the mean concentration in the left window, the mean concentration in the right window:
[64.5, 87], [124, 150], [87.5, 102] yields 7.7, 31.4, 48.4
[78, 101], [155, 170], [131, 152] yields -3.6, 21.1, 51.6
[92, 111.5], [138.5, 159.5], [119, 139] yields -2.9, 22.5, 51.9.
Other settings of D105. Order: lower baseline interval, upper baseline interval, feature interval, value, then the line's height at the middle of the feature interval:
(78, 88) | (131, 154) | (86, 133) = 0.20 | 37.1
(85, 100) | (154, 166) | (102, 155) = -0.24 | 35.7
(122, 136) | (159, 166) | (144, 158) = -0.06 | 49.2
